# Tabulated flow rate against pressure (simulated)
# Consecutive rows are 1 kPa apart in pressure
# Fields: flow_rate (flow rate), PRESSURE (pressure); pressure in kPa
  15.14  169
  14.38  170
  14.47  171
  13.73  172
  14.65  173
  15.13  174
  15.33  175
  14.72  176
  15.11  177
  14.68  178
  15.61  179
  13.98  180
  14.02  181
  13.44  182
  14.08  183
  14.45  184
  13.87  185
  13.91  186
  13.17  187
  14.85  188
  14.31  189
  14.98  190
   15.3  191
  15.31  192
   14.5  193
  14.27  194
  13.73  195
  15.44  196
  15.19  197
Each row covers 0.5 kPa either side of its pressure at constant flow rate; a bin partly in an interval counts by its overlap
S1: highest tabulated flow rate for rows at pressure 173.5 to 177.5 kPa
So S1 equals 15.33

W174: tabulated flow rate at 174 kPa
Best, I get 15.13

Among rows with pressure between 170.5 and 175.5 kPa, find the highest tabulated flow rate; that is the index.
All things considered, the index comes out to 15.33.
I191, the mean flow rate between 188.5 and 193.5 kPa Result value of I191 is 14.9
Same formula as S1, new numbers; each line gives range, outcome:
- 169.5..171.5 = 14.47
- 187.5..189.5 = 14.85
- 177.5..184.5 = 15.61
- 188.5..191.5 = 15.3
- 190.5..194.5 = 15.31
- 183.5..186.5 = 14.45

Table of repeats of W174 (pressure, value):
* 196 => 15.44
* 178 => 14.68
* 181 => 14.02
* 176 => 14.72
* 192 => 15.31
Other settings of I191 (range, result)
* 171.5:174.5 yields 14.5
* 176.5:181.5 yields 14.7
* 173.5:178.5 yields 15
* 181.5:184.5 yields 14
